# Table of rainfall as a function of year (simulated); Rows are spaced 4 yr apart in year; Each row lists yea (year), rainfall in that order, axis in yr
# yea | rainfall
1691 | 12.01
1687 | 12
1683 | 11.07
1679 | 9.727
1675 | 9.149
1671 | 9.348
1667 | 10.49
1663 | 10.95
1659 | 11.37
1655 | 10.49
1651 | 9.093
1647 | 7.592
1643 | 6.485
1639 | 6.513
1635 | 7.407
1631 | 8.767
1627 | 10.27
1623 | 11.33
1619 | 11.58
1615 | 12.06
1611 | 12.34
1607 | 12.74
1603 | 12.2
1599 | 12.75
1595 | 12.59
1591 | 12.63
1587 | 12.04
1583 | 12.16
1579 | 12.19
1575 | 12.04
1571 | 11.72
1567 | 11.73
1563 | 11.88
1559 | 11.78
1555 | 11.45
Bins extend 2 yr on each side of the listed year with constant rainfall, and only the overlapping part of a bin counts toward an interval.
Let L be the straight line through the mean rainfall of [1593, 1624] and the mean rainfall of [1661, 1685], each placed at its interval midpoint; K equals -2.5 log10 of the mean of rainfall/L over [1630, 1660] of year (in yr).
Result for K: 0.30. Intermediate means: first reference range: 12.2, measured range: 8.36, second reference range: 10.1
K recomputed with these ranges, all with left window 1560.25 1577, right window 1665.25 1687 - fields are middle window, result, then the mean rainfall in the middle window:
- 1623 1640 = 0.24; 8.7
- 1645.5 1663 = 0.07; 9.84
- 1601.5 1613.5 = -0.11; 12.4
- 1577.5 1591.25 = -0.06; 12.2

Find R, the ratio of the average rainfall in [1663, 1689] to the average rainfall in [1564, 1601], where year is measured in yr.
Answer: 0.85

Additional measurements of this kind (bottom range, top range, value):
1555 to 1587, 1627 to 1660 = 0.71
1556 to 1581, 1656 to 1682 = 0.86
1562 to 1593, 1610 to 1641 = 0.83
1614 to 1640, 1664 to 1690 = 1.07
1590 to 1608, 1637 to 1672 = 0.73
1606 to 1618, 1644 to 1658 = 0.74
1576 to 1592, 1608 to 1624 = 0.98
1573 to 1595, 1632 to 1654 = 0.62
